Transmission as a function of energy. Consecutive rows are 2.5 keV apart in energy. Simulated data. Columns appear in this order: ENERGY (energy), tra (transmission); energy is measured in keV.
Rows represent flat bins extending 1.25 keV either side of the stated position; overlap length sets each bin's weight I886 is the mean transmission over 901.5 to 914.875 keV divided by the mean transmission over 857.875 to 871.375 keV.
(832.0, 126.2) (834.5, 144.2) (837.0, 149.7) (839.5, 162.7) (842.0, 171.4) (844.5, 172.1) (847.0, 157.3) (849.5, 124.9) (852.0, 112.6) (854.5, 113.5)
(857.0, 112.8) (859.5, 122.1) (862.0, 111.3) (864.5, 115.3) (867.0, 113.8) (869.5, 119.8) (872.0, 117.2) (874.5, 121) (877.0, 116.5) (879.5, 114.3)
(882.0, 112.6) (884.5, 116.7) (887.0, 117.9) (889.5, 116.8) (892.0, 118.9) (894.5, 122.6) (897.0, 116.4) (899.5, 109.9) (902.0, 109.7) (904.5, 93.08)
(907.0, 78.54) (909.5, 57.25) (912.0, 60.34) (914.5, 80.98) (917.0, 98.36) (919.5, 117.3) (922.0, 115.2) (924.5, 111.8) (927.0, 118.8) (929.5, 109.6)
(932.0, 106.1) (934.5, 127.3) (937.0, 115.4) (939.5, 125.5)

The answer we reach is 0.67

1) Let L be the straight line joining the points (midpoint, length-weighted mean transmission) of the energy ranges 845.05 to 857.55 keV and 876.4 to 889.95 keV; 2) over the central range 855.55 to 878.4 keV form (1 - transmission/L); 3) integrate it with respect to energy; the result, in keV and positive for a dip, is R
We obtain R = 0.9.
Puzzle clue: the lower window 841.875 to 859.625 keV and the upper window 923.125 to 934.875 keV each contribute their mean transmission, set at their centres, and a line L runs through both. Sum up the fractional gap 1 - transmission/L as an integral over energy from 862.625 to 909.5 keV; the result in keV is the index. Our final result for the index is 5.22 keV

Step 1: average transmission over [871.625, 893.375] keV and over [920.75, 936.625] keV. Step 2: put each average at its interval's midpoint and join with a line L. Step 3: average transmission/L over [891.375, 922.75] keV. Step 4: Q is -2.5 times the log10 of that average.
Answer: 0.19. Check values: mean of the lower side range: 117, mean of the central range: 97.7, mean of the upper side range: 115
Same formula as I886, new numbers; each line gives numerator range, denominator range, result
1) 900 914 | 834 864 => 0.59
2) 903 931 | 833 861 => 0.68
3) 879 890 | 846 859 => 0.94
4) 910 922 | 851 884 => 0.78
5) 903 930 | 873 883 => 0.81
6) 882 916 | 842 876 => 0.80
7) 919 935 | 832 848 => 0.73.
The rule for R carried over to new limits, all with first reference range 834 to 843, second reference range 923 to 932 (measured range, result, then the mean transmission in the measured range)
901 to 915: 4.9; 79.4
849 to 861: 2.6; 117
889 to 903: 1.4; 116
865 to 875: 1.7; 118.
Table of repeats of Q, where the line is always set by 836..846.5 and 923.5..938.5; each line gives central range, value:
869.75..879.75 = 0.230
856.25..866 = 0.306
